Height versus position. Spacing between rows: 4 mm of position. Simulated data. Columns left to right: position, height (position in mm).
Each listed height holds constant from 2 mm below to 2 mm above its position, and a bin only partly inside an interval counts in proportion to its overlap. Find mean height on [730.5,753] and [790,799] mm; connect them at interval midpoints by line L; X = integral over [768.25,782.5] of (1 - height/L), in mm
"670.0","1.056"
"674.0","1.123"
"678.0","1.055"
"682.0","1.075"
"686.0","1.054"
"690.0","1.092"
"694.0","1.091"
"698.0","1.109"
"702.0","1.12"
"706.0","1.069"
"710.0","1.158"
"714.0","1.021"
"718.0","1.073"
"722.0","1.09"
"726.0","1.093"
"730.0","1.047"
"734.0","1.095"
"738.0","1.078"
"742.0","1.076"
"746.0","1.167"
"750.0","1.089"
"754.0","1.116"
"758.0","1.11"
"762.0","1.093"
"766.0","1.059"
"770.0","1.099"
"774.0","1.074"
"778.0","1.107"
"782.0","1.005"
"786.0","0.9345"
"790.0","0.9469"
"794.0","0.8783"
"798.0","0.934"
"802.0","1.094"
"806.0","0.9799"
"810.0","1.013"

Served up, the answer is -1.43 mm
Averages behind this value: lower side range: 1.1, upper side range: 0.912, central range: 1.08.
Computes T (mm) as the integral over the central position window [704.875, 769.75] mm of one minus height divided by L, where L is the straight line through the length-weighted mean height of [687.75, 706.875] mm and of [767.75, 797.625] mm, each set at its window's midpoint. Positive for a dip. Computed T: -2.3 mm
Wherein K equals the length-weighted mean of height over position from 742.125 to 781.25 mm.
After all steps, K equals 1.1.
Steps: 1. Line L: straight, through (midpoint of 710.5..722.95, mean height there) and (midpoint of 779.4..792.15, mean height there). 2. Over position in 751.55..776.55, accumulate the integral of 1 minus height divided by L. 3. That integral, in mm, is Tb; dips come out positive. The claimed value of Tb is -2.3 mm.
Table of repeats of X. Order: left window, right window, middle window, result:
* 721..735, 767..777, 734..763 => -0.6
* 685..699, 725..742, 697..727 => -0.2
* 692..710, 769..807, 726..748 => -0.6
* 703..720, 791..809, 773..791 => -0.3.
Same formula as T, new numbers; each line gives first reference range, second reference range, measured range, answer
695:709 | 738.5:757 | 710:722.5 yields 0.4 mm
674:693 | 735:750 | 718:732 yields 0.2 mm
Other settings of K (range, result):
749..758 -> 1.11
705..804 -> 1.06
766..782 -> 1.08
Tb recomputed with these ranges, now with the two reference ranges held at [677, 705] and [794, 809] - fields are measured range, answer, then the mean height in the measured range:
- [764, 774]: -0.6 mm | 1.08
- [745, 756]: -0.9 mm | 1.12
